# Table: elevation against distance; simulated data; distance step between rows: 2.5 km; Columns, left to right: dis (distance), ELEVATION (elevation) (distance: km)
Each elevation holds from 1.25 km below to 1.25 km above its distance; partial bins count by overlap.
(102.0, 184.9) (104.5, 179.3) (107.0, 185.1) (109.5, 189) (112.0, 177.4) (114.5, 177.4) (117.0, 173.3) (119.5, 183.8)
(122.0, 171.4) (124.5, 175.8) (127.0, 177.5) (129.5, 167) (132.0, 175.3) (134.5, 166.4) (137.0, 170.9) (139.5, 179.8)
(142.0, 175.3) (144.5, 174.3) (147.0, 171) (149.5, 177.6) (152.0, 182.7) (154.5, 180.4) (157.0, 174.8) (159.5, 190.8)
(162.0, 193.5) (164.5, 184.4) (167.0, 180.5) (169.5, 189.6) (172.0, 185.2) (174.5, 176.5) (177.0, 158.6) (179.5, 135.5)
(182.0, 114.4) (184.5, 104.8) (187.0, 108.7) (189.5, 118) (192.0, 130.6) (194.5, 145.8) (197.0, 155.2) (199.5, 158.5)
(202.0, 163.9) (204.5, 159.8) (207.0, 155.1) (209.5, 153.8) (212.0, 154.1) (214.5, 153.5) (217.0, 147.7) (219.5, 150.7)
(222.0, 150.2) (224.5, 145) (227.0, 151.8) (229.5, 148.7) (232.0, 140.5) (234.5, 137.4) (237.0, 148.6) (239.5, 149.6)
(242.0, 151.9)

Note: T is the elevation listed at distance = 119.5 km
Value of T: 183.8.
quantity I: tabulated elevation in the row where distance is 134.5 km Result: 166.4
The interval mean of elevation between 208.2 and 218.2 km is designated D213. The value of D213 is 152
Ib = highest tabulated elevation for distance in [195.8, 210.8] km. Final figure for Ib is 163.9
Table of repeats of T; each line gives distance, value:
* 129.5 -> 167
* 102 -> 184.9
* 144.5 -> 174.3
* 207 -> 155.1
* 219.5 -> 150.7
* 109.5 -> 189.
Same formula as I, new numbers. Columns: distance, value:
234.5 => 137.4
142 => 175.3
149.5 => 177.6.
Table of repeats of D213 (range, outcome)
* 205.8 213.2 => 154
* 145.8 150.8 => 174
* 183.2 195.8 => 122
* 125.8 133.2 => 173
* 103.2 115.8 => 182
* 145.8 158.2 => 177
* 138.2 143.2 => 178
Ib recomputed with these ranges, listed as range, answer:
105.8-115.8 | 189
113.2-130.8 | 183.8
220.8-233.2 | 151.8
